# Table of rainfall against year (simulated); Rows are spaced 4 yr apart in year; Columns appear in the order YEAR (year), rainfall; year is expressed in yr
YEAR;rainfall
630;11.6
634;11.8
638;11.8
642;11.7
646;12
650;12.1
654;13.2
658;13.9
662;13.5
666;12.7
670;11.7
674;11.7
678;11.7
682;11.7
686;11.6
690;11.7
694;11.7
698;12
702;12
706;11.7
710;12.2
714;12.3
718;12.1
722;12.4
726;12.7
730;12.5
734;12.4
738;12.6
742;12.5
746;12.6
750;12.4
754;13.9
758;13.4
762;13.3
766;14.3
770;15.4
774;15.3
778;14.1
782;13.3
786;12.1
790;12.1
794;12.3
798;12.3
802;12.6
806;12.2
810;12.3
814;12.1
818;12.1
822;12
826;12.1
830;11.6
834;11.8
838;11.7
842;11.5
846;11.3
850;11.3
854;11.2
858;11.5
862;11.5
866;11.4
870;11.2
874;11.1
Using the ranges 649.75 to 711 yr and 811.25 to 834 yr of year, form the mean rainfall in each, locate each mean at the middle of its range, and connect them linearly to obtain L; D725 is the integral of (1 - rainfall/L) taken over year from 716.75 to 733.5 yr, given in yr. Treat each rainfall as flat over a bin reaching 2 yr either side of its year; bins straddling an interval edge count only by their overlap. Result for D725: -0.4 yr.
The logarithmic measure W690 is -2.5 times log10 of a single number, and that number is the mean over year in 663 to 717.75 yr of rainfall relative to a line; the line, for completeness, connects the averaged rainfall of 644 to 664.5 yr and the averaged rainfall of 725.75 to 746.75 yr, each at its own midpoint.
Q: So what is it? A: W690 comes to 0.07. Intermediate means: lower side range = 12.9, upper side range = 12.5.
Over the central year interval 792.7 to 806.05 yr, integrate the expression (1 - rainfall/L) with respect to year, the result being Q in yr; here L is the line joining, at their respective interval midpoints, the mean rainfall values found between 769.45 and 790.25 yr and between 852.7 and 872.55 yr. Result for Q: 0.81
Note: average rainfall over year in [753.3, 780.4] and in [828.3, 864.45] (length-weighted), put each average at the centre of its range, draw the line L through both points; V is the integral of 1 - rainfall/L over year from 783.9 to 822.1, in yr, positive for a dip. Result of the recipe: 2.2 yr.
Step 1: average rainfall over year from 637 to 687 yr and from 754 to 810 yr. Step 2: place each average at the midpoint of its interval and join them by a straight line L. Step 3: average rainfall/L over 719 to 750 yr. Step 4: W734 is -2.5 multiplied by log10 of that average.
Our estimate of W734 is 0.03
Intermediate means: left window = 12.3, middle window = 12.5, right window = 13.3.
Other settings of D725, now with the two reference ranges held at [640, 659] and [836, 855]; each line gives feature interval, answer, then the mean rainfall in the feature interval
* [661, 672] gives -0.1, 12.6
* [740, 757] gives -1.3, 12.9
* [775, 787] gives -1.7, 13.4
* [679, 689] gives 0.5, 11.7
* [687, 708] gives 0.7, 11.8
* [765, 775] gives -2.7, 15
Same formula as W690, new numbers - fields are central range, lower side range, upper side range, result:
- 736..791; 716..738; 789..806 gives -0.09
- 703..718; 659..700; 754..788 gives 0.05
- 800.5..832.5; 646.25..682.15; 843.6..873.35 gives -0.05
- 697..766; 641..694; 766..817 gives 0.01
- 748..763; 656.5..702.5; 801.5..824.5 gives -0.09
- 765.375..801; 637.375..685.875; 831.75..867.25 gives -0.14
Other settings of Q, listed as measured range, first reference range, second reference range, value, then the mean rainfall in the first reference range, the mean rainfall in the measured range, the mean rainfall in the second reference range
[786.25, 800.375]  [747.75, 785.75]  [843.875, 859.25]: 0.9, 13.8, 12.2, 11.3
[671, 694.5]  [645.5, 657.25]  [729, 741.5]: 1.7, 12.6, 11.7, 12.5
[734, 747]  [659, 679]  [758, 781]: 1.2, 12.4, 12.5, 14.3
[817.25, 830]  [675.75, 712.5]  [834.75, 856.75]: -0.6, 11.8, 12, 11.4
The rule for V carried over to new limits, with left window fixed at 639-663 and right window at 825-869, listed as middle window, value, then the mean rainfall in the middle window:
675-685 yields 0.6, 11.7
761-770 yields -1.7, 14.2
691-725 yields 0.7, 12.1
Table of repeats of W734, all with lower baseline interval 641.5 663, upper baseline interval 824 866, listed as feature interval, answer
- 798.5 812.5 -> -0.05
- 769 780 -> -0.23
